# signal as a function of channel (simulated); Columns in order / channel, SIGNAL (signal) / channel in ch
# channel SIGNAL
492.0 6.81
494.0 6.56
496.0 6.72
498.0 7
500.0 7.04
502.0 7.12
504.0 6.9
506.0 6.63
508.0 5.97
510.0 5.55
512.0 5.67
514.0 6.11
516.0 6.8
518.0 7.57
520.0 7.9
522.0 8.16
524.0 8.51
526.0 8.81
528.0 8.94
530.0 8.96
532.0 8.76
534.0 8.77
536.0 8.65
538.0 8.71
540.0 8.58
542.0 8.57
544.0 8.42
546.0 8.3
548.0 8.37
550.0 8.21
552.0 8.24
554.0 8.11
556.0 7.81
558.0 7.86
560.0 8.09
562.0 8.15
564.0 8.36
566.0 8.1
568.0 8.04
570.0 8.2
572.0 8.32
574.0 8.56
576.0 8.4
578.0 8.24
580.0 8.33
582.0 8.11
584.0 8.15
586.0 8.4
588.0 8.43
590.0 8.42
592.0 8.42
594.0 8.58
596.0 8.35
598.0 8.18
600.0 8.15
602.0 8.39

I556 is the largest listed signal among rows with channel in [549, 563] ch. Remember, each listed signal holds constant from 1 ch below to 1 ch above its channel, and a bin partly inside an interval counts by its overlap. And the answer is 8.24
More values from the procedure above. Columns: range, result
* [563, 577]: 8.56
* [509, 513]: 5.67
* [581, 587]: 8.4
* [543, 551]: 8.42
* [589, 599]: 8.58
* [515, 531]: 8.96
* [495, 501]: 7.04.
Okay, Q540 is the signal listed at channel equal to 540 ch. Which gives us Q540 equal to 8.58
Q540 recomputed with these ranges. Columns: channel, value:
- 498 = 7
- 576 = 8.4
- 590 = 8.42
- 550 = 8.21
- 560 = 8.09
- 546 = 8.3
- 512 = 5.67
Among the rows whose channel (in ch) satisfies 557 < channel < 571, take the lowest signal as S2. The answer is 7.86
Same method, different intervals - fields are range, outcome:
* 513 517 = 6.11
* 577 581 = 8.24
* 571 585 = 8.11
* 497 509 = 5.97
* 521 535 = 8.16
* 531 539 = 8.65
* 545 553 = 8.21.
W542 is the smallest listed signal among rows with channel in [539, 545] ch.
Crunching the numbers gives 8.42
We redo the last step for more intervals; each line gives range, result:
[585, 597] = 8.35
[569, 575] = 8.2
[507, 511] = 5.55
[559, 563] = 8.09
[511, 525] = 5.67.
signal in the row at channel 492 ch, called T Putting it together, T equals 6.81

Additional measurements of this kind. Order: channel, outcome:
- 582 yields 8.11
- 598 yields 8.18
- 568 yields 8.04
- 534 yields 8.77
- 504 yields 6.9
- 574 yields 8.56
